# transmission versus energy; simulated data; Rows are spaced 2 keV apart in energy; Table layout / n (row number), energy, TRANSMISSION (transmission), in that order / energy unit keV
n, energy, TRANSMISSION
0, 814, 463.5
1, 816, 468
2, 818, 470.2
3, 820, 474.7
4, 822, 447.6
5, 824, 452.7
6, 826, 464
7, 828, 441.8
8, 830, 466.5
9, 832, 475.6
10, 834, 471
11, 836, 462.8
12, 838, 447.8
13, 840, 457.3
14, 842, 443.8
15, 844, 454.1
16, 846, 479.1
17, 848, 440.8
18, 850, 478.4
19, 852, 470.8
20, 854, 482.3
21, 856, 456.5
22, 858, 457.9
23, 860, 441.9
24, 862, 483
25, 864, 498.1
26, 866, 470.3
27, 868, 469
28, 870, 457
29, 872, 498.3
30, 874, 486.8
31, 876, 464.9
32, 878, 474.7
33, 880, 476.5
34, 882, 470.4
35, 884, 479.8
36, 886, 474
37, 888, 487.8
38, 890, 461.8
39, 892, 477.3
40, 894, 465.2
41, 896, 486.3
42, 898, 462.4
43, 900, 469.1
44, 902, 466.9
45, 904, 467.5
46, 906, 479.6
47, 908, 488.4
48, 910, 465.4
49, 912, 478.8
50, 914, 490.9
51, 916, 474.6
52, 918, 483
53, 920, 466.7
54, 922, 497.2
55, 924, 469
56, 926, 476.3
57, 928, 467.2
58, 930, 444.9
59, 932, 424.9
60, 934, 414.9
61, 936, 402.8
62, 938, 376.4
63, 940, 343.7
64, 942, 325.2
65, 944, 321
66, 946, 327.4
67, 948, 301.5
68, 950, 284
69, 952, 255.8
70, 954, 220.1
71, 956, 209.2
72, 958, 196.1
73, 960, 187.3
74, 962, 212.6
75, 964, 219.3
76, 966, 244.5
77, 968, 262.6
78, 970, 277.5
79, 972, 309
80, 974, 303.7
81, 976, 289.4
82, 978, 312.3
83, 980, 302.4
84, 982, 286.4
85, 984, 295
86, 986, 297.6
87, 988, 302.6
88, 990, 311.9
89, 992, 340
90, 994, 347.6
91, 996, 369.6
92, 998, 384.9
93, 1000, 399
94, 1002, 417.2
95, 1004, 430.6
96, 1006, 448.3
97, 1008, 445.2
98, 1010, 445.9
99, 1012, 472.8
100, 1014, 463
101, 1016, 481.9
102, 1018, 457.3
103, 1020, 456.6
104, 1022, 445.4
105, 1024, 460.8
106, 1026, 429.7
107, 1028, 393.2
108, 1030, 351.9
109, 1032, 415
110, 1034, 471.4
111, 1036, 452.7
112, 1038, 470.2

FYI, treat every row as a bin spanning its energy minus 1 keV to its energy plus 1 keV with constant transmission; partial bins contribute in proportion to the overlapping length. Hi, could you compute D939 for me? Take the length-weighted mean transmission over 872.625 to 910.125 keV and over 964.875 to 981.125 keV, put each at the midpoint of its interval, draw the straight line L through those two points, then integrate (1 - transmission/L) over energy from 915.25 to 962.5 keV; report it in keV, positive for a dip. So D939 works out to 1.7 keV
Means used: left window 474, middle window 358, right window 287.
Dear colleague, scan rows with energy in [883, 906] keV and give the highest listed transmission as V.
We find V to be 487.8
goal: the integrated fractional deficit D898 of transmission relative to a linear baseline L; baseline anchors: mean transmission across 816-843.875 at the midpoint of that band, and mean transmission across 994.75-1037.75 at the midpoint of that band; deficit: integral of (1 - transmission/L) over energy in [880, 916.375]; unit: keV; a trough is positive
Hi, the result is -2.0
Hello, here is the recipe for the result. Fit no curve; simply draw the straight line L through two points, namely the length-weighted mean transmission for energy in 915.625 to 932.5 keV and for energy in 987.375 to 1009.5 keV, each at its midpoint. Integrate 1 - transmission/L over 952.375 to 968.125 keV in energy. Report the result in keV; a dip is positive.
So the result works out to 7.7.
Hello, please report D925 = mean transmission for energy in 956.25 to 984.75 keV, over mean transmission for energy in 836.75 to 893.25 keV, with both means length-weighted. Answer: 0.6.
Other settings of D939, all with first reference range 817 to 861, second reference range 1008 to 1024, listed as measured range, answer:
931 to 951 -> 4.7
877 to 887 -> -0.3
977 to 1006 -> 7.2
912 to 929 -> -0.7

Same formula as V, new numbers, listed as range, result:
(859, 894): 498.3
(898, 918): 490.9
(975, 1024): 481.9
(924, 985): 476.3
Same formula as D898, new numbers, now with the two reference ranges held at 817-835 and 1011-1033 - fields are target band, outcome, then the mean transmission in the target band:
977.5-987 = 3.1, 298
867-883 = -0.6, 475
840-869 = -0.4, 466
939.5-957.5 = 6.6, 283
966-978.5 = 4.4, 288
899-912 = -0.6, 473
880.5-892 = -0.5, 475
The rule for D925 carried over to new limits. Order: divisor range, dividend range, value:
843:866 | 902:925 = 1.02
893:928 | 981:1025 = 0.84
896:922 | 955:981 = 0.54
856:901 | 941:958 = 0.58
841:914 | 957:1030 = 0.75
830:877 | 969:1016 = 0.77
